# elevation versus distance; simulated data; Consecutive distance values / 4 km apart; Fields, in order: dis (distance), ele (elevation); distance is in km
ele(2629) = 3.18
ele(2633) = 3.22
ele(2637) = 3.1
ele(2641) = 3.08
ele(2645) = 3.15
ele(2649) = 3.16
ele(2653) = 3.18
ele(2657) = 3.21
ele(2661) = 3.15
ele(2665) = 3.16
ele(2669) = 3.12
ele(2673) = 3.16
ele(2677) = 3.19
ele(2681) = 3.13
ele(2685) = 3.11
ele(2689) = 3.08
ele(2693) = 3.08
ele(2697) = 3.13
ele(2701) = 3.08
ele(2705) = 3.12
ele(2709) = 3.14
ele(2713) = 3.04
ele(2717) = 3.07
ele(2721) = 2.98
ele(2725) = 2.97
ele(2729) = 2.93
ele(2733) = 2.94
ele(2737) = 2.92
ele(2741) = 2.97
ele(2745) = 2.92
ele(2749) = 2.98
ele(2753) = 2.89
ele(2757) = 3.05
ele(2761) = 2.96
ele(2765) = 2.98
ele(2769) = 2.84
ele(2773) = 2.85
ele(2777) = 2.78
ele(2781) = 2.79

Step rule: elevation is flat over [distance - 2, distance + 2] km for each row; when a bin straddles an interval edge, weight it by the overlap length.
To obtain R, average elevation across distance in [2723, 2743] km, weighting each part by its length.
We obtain 2.95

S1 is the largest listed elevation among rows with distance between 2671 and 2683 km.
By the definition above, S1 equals 3.19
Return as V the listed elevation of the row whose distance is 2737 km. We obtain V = 2.92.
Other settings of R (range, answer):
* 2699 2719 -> 3.09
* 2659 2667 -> 3.16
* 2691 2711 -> 3.11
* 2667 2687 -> 3.14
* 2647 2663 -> 3.18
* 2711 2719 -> 3.05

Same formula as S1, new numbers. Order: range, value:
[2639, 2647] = 3.15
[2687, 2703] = 3.13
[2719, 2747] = 2.98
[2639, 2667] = 3.21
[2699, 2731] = 3.14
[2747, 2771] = 3.05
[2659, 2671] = 3.16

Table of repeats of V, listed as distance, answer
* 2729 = 2.93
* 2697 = 3.13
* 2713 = 3.04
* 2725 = 2.97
